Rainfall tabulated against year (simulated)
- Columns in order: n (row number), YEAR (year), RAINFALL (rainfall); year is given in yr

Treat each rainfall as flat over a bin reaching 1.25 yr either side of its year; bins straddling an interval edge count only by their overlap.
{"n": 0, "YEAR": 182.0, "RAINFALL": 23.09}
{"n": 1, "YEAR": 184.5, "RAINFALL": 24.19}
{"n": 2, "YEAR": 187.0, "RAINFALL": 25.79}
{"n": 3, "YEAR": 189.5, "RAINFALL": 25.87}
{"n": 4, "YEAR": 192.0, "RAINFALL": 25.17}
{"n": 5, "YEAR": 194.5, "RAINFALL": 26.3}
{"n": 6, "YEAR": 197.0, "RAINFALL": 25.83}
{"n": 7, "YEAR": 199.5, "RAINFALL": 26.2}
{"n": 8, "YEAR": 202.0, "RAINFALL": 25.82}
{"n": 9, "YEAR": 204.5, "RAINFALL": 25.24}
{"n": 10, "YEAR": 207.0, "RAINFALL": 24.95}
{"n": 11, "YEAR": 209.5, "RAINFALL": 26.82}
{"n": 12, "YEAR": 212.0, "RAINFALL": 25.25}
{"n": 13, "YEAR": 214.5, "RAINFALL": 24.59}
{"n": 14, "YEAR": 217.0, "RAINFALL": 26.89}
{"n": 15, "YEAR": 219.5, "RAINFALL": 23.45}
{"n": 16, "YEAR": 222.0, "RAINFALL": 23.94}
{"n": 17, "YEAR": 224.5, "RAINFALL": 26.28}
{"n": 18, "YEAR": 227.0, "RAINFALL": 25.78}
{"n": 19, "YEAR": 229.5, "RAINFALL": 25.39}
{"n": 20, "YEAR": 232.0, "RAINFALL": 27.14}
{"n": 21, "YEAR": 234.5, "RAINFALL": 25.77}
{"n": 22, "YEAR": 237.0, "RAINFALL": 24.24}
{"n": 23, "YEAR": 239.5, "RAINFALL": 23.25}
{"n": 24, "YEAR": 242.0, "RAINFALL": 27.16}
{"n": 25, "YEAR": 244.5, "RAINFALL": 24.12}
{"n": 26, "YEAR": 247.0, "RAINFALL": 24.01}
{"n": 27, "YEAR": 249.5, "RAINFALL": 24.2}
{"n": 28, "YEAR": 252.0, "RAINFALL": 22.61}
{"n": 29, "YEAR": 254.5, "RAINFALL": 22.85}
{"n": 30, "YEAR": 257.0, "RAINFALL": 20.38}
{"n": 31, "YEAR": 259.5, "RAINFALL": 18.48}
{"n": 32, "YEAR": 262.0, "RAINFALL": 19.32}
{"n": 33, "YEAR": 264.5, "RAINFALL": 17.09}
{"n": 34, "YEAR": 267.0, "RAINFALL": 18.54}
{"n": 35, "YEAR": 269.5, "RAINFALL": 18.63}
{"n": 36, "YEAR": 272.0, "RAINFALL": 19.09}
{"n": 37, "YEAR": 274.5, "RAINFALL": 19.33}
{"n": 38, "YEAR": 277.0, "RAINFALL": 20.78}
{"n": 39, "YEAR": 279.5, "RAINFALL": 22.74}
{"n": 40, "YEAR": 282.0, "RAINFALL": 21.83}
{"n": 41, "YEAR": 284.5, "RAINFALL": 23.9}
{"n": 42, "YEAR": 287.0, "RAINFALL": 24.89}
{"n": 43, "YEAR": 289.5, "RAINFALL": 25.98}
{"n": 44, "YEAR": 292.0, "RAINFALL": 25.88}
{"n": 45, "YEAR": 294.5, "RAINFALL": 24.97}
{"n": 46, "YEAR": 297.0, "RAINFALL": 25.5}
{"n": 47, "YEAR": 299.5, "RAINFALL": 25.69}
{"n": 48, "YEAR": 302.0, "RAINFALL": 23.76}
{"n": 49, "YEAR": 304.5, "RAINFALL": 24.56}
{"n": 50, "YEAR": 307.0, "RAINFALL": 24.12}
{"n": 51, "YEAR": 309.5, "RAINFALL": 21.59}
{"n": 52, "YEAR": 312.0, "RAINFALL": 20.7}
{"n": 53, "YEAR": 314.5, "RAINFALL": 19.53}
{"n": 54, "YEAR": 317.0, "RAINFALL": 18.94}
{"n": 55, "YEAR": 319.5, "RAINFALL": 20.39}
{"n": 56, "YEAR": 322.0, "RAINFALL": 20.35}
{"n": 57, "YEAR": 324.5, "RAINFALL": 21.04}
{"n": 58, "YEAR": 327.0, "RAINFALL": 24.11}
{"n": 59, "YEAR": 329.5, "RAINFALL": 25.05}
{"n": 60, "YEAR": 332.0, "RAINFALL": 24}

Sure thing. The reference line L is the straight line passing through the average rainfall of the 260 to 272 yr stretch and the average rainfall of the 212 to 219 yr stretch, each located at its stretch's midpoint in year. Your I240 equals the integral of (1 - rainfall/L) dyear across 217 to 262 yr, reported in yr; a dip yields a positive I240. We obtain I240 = -3.9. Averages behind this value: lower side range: 25.4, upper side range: 18.5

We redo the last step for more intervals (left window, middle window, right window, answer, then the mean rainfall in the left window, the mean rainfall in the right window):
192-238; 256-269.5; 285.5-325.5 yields 3.06 yr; 25.5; 23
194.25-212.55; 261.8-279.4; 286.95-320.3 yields 3.59 yr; 25.8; 23.3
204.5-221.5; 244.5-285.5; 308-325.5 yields 3.39 yr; 25.3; 20.4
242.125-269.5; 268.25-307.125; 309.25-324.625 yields -4.66 yr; 21.3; 20.2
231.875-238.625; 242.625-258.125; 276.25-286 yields 0.76 yr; 25.3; 22.5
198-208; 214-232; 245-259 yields -0.72 yr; 25.6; 22.6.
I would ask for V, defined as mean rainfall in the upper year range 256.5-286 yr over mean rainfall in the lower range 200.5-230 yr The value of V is 0.79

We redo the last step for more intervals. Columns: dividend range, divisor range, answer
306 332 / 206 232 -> 0.85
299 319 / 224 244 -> 0.87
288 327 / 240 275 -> 1.08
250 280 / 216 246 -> 0.79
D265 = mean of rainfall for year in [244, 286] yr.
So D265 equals 21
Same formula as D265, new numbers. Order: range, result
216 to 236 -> 25.5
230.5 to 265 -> 23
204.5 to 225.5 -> 25.3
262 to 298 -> 22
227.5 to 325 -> 22.6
